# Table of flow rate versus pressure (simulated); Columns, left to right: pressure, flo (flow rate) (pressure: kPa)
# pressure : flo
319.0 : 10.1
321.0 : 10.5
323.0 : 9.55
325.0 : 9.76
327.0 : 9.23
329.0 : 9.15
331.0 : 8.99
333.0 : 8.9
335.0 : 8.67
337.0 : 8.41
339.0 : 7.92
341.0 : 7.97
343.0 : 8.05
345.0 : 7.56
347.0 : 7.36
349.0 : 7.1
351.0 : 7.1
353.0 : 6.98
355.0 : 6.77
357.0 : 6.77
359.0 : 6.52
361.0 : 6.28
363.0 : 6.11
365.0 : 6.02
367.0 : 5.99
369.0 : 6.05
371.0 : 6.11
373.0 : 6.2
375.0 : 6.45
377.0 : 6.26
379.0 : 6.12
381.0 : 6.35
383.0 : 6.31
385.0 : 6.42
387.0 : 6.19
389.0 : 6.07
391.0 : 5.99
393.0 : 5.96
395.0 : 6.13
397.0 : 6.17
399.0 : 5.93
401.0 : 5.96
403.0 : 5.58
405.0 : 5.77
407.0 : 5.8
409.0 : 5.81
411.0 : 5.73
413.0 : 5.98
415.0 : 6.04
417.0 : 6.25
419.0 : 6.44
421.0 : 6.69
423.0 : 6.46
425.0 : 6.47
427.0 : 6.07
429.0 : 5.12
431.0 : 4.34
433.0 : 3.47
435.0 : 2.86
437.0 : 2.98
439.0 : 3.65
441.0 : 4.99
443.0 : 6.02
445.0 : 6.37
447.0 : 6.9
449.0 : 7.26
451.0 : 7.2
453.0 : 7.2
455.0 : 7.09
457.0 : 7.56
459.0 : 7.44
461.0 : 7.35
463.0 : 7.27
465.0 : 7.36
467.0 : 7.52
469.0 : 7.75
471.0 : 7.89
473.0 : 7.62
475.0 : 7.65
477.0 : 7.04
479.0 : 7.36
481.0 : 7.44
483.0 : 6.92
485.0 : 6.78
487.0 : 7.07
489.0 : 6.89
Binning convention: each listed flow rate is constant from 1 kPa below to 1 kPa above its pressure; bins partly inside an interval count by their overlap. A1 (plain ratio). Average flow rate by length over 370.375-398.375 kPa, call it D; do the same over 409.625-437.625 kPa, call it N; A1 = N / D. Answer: 0.87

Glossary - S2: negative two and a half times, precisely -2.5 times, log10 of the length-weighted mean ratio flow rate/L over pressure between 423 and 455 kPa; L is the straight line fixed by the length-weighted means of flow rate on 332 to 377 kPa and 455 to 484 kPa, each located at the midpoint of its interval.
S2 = 0.32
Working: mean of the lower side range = 7.04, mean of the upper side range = 7.43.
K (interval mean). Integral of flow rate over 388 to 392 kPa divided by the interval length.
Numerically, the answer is 6.03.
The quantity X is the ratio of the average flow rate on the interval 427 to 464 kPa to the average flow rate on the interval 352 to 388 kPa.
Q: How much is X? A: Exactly 0.9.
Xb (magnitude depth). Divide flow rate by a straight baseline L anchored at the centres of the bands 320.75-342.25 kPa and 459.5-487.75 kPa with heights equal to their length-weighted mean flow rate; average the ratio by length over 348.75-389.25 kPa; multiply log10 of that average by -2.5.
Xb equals 0.31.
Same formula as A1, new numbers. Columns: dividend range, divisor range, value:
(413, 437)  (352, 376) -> 0.85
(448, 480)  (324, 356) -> 0.91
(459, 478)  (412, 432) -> 1.25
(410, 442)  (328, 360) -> 0.67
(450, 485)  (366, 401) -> 1.20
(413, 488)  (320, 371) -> 0.83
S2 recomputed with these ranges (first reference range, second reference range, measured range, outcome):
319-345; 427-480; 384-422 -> 0.22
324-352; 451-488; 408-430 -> 0.26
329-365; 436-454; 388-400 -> 0.11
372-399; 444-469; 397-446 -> 0.22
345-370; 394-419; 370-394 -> 0.01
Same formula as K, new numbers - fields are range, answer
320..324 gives 10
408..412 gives 5.77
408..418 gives 5.96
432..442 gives 3.59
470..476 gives 7.72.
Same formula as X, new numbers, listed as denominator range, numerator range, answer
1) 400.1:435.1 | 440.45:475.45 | 1.26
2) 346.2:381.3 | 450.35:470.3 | 1.14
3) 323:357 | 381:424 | 0.75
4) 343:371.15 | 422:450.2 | 0.78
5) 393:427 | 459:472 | 1.24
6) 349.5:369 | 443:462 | 1.09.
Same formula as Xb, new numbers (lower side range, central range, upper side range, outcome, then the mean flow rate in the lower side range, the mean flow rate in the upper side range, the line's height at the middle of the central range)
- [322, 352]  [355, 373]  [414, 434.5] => 0.20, 8.38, 5.66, 7.54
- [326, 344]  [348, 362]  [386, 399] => 0.14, 8.59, 6.07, 7.71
